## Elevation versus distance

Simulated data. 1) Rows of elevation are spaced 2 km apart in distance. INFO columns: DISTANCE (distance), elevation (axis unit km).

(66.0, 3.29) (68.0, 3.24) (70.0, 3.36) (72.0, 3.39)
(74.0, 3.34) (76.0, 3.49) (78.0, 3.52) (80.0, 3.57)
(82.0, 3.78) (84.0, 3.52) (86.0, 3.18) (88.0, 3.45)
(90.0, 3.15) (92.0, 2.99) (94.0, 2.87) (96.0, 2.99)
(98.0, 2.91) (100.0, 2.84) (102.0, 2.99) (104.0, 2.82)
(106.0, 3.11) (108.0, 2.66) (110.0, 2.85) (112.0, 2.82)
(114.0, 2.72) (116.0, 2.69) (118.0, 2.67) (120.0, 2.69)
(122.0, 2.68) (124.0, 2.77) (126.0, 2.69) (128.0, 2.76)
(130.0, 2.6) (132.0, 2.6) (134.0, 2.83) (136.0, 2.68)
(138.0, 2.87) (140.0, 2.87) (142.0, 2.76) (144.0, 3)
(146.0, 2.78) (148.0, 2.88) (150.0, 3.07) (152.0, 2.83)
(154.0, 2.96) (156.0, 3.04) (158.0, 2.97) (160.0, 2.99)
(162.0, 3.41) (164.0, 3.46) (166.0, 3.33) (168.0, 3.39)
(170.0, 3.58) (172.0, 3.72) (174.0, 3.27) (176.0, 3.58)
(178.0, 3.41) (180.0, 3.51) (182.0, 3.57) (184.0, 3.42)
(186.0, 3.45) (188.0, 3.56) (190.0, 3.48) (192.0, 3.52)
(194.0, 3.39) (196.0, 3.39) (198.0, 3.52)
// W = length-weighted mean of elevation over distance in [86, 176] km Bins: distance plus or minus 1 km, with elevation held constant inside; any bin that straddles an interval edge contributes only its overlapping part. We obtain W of 2.96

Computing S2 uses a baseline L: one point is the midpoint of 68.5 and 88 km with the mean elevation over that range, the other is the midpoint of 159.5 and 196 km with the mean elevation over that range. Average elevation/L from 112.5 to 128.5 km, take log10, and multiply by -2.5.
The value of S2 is 0.26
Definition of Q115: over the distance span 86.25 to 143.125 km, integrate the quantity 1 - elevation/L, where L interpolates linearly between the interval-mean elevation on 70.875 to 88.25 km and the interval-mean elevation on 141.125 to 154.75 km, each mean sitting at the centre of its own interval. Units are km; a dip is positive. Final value 6.1 km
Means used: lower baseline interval 3.47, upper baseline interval 2.9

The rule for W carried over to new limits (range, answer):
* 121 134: 2.69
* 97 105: 2.89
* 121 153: 2.79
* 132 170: 3.01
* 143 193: 3.29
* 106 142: 2.74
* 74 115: 3.12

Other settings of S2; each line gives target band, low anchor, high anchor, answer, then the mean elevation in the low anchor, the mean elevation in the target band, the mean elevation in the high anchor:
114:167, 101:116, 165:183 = 0.10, 2.84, 2.88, 3.48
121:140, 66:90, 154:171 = 0.21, 3.42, 2.73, 3.25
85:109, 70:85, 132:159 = 0.11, 3.51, 3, 2.88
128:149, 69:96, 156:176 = 0.20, 3.34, 2.79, 3.34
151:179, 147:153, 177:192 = -0.04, 2.93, 3.28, 3.49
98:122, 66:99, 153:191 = 0.18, 3.3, 2.8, 3.37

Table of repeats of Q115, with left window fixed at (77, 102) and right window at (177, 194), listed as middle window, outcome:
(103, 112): 1.14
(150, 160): 1.28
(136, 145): 1.36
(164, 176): -0.09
